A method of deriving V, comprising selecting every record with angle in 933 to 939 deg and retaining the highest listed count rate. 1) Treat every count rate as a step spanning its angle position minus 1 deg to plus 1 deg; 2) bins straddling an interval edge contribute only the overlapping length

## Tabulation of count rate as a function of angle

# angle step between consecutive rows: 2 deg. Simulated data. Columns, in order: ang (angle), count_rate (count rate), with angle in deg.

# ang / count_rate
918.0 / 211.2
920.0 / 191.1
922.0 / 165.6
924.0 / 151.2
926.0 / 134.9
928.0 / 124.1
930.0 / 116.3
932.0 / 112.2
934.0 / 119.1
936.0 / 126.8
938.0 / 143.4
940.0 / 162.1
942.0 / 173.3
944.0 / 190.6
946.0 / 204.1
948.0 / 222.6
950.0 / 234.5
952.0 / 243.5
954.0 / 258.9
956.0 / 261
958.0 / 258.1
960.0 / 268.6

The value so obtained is 143.4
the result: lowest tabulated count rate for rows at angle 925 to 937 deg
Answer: 112.2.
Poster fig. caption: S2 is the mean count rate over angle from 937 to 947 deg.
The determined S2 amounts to 175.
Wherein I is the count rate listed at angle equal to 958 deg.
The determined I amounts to 258.1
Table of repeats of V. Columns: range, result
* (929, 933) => 116.3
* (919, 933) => 191.1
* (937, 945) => 190.6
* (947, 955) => 258.9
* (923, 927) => 151.2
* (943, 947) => 204.1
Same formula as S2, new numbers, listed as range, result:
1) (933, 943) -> 145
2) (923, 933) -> 128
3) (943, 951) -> 213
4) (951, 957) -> 254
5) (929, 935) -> 116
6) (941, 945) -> 182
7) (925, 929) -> 130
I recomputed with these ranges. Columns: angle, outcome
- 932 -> 112.2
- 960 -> 268.6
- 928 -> 124.1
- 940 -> 162.1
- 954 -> 258.9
